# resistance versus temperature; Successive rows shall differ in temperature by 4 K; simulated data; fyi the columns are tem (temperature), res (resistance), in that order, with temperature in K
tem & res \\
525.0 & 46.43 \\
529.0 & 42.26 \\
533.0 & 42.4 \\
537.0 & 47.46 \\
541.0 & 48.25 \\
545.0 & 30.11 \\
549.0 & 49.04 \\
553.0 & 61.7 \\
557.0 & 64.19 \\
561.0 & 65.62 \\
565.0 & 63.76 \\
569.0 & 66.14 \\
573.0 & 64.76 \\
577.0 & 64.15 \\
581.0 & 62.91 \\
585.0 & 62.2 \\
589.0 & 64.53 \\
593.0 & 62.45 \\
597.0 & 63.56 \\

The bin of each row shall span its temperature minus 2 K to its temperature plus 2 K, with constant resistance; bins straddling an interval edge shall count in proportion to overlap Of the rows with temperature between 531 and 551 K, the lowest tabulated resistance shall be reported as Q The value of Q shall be 30.11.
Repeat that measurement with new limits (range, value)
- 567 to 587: 62.2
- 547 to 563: 49.04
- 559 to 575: 63.76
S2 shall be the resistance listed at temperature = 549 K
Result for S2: 49.04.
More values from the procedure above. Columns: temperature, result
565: 63.76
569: 66.14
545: 30.11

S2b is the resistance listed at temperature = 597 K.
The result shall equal 63.56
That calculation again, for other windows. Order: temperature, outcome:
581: 62.91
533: 42.4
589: 64.53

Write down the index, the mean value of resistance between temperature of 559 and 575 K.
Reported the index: 65.1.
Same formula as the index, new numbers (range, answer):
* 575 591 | 63.4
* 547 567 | 60.9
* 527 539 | 44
